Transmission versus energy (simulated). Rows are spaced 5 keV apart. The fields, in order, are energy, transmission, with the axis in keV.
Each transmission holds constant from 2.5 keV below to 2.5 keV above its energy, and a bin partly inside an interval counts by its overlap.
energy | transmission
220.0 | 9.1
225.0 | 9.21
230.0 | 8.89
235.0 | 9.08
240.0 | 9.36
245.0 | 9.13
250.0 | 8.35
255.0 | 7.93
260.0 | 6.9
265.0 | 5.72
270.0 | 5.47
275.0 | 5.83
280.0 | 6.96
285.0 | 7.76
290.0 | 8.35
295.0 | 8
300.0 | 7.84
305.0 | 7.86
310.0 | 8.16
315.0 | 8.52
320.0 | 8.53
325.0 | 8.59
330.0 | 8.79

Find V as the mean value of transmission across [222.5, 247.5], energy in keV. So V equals 9.13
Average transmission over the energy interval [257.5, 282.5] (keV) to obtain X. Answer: 6.18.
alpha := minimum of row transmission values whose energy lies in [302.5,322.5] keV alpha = 7.86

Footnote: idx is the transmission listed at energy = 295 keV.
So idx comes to 8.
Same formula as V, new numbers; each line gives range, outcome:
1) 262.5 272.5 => 5.59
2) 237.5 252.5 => 8.95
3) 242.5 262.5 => 8.08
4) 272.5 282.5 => 6.39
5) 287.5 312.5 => 8.04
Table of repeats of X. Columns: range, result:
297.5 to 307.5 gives 7.85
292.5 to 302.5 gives 7.92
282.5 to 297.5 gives 8.04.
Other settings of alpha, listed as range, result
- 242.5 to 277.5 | 5.47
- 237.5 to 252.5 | 8.35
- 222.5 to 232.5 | 8.89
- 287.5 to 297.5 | 8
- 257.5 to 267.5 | 5.72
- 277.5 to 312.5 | 6.96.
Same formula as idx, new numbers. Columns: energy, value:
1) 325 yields 8.59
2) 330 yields 8.79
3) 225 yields 9.21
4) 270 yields 5.47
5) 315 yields 8.52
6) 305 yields 7.86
